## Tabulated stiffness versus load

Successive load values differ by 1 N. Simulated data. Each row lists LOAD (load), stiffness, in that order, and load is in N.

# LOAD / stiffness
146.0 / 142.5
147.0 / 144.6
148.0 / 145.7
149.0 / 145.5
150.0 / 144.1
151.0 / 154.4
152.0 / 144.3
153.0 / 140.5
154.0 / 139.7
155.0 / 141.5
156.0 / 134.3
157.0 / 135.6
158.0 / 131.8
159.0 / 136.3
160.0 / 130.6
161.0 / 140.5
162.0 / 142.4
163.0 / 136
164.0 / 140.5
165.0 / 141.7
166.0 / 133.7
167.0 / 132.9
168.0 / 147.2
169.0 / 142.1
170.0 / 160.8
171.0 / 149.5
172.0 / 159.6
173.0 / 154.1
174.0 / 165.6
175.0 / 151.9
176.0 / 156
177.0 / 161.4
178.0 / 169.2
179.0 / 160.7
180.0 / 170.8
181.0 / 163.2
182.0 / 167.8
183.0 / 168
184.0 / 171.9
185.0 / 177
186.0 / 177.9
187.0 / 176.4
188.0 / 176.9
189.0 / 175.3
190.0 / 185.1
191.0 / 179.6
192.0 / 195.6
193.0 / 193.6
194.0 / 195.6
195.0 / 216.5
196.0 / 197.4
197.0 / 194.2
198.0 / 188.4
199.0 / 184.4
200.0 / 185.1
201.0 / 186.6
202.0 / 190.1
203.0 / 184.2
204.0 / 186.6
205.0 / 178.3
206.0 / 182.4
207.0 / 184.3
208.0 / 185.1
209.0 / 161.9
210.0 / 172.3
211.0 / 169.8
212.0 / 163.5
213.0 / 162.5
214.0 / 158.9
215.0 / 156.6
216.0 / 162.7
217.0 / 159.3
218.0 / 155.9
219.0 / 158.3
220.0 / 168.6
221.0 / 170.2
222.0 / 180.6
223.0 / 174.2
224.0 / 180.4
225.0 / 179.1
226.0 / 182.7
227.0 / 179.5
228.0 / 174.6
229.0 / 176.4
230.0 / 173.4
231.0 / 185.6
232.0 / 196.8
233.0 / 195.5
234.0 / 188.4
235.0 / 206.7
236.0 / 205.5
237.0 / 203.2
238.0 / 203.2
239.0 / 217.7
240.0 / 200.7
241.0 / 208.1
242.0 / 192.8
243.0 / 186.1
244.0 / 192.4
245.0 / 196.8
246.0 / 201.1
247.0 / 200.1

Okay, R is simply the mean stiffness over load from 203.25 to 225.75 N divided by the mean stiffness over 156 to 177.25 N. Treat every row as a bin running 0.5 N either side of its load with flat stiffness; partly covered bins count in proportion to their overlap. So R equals 1.18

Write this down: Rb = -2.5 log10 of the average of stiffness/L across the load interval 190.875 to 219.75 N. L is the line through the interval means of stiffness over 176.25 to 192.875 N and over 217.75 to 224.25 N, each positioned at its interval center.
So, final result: -0.05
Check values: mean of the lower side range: 174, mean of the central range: 179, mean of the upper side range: 170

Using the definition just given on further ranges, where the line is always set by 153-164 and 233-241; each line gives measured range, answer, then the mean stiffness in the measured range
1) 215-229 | 0.120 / 171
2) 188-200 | -0.142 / 191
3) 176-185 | -0.073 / 167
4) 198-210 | -0.042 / 182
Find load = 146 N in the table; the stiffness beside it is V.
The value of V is 142.5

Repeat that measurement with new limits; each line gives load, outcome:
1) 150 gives 144.1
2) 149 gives 145.5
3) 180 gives 170.8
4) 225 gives 179.1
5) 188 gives 176.9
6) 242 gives 192.8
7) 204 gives 186.6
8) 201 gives 186.6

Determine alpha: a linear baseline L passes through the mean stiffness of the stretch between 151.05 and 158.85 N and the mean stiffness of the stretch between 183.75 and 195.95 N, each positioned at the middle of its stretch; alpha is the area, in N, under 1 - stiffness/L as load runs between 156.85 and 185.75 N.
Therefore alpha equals 1.63 N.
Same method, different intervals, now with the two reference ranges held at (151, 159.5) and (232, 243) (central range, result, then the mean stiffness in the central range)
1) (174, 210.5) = -2.6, 179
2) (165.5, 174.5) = 0.0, 150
